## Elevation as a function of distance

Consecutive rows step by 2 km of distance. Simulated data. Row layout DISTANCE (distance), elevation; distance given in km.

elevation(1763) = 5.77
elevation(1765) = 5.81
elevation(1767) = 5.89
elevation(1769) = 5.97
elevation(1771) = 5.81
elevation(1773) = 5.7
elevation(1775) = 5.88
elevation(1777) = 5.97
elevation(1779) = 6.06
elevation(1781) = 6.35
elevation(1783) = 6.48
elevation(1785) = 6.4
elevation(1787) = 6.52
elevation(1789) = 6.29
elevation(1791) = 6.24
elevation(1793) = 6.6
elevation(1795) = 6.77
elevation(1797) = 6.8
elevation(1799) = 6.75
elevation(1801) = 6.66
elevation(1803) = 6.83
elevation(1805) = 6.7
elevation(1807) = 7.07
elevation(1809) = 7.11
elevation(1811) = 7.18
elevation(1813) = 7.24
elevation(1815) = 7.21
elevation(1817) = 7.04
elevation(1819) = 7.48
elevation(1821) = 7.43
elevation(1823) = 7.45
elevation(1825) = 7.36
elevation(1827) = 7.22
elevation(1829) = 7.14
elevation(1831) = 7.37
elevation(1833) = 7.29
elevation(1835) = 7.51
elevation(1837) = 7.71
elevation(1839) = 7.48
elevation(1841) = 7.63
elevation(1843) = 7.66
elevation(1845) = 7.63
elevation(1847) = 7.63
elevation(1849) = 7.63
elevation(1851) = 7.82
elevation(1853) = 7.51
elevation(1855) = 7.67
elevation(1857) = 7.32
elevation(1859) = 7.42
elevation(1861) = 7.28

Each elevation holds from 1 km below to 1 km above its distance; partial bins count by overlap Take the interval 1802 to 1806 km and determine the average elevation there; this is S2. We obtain 6.77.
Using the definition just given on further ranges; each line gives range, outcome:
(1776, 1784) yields 6.21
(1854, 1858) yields 7.5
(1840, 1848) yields 7.64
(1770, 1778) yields 5.84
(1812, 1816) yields 7.22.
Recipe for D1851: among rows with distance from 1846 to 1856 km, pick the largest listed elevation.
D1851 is 7.82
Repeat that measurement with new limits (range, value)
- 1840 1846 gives 7.66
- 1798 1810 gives 7.11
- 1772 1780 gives 6.06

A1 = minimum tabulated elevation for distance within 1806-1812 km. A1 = 7.07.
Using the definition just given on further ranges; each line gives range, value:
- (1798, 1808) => 6.66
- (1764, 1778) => 5.7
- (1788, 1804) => 6.24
